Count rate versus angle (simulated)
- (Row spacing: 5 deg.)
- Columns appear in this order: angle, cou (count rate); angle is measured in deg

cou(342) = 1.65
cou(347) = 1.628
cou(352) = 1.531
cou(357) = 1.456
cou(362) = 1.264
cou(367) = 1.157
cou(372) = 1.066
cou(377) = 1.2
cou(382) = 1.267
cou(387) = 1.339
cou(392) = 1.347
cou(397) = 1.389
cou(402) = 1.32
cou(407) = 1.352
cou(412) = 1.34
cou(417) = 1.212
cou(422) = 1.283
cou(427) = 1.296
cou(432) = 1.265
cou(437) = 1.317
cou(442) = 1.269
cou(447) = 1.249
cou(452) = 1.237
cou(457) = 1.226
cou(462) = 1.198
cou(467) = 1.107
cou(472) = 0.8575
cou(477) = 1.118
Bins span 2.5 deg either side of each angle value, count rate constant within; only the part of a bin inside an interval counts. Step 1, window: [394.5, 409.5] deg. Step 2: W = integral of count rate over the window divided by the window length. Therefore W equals 1.35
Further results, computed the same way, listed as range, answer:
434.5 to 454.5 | 1.27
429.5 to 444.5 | 1.28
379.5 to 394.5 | 1.32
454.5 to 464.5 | 1.21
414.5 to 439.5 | 1.27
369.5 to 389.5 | 1.22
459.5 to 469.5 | 1.15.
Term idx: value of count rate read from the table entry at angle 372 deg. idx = 1.066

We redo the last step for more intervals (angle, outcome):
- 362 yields 1.264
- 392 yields 1.347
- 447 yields 1.249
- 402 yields 1.32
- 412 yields 1.34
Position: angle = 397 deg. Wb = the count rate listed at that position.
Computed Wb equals 1.389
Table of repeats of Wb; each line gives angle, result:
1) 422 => 1.283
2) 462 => 1.198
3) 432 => 1.265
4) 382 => 1.267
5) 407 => 1.352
